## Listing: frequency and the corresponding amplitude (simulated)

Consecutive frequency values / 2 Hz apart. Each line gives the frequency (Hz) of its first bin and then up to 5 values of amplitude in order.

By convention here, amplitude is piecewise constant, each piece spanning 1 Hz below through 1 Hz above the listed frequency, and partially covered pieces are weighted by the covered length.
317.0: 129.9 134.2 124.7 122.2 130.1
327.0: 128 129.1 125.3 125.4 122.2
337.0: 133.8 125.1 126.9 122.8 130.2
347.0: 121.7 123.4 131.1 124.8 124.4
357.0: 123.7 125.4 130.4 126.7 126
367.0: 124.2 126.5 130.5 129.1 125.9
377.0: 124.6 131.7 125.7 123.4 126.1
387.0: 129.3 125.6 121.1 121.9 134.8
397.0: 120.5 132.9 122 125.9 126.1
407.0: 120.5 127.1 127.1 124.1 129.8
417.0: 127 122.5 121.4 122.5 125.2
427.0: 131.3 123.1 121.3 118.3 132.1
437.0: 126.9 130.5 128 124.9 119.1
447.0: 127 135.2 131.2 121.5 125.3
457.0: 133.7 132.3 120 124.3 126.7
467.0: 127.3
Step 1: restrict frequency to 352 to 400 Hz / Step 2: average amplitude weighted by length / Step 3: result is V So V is 126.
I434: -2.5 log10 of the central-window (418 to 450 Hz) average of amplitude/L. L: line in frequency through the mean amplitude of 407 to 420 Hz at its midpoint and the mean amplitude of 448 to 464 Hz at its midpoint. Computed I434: 0.01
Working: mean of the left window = 126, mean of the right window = 128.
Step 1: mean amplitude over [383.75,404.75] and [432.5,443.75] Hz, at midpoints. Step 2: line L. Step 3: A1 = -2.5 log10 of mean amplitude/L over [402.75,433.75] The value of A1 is 0.02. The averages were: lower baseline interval 126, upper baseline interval 127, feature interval 125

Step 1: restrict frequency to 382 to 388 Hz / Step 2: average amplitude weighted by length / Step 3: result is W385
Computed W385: 126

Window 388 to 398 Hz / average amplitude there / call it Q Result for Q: 125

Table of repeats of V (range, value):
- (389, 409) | 125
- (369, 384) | 127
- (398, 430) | 126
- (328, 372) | 126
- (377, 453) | 126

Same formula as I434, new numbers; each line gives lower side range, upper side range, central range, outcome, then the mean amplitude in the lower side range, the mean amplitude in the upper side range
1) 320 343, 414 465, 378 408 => 0.00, 126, 126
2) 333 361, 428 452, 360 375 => -0.01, 126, 126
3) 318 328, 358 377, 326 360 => 0.01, 128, 127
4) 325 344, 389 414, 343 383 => 0.00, 127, 125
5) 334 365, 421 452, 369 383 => -0.01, 126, 126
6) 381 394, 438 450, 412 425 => 0.01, 125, 127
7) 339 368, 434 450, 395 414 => 0.01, 126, 128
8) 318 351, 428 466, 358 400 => 0.00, 127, 126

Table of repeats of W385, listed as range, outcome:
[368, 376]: 128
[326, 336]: 126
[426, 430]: 127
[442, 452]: 127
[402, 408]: 124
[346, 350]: 123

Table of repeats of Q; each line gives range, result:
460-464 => 122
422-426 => 124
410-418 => 127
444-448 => 123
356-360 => 125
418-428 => 125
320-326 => 126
